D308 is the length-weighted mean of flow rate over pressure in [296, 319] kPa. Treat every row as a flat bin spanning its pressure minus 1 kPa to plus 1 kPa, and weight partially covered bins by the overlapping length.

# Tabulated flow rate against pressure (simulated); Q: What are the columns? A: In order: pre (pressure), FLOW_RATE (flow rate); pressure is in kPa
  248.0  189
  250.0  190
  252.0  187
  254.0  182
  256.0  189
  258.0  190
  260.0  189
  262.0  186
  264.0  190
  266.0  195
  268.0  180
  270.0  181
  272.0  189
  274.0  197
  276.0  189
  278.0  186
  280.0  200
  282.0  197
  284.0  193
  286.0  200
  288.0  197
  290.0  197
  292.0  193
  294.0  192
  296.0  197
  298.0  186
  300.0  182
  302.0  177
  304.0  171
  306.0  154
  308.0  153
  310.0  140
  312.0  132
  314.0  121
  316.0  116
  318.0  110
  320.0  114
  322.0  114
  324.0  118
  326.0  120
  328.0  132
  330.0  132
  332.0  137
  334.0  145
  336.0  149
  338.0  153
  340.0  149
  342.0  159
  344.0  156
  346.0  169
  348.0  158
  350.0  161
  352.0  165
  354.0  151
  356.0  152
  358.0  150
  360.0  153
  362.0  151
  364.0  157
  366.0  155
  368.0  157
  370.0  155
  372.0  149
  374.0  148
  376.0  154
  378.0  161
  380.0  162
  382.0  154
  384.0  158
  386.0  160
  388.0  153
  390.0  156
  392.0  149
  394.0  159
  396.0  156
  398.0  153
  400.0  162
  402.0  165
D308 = 151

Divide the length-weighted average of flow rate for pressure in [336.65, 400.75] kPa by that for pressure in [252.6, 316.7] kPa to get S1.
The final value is 0.87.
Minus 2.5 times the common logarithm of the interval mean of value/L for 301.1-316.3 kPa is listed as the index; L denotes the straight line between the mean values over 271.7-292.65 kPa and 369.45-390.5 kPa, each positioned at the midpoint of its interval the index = 0.25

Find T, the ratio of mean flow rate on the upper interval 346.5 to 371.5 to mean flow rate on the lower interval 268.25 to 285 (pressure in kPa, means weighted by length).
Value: 0.81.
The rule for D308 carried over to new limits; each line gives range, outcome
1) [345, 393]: 156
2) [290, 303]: 189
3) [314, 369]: 143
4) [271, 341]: 161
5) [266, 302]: 191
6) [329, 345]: 148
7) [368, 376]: 152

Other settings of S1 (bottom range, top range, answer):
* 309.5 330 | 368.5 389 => 1.28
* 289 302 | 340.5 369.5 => 0.82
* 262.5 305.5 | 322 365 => 0.78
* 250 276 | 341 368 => 0.83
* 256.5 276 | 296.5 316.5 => 0.82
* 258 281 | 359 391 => 0.82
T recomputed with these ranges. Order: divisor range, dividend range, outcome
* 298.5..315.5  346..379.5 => 1.01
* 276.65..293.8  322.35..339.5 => 0.69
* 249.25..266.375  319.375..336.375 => 0.68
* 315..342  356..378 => 1.17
